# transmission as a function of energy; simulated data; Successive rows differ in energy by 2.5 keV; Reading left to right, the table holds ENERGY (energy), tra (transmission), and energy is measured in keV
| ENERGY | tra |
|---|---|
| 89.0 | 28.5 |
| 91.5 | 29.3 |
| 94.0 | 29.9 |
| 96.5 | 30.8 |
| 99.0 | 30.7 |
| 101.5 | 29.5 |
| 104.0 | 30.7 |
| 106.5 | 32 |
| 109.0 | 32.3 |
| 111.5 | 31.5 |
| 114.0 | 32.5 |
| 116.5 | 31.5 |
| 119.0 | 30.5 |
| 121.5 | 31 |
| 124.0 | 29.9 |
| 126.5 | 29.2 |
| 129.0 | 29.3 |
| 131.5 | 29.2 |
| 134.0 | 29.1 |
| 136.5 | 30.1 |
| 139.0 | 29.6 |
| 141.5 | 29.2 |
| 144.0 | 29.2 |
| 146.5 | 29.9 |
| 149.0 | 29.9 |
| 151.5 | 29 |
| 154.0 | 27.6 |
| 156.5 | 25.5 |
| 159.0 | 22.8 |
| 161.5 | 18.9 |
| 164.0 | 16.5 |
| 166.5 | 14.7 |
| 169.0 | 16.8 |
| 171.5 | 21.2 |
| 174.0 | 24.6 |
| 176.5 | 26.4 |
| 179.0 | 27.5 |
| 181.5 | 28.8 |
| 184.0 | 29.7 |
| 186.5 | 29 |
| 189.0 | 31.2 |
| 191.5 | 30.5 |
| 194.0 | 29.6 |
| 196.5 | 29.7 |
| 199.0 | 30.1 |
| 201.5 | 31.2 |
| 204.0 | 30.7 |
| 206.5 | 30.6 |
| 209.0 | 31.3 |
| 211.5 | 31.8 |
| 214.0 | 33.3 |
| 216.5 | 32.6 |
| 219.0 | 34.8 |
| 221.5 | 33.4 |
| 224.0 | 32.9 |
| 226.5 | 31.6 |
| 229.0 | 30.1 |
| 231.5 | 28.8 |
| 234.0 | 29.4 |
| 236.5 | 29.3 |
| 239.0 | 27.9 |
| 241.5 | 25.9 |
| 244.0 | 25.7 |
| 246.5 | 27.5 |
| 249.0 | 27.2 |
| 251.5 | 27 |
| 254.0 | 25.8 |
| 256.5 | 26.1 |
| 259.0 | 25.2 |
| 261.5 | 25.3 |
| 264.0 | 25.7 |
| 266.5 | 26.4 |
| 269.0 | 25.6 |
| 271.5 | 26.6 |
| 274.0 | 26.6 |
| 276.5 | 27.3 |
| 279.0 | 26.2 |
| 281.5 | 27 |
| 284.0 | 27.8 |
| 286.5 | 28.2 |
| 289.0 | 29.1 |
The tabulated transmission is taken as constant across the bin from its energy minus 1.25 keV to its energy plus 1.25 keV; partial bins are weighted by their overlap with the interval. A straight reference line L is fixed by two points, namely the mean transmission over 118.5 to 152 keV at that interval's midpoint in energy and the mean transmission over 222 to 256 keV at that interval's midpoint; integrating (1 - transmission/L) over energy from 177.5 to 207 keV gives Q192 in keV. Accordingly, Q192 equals -0.9 keV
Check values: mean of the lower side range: 29.6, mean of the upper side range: 28.5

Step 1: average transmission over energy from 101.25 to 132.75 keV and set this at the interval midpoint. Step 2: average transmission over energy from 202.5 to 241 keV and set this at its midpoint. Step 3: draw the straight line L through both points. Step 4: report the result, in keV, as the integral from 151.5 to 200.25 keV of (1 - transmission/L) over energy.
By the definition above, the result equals 8.74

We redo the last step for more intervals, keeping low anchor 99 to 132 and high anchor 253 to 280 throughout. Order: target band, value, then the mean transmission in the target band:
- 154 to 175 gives 6.3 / 20.5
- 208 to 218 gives -1.7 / 32.3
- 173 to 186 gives 0.5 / 27.5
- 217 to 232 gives -2.6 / 32.1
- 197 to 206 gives -0.8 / 30.6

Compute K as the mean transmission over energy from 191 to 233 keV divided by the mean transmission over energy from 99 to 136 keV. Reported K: 1.0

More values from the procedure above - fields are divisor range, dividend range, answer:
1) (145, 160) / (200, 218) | 1.15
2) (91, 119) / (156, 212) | 0.85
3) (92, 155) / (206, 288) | 0.94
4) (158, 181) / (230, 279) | 1.26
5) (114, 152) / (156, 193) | 0.81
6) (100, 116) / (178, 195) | 0.94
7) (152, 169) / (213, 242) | 1.47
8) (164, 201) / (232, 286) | 1.02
